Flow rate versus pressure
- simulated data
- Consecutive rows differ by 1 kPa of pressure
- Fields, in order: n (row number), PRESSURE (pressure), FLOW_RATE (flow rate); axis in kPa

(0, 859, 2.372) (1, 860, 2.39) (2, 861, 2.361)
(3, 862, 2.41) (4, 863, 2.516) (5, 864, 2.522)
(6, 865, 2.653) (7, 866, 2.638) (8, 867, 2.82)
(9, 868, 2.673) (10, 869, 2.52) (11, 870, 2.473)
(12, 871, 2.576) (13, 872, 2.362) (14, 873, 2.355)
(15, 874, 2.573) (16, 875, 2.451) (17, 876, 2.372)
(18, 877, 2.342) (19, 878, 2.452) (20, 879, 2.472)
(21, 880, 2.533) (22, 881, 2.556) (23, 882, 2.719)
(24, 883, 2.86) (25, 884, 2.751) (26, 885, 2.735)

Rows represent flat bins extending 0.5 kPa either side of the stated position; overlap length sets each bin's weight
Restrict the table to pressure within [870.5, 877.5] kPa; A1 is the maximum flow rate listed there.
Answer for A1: 2.576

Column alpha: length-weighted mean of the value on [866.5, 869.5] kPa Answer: 2.67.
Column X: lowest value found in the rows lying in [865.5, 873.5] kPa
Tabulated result 2.355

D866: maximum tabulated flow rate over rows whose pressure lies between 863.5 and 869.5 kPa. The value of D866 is 2.82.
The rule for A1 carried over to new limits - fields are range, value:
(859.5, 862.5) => 2.41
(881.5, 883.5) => 2.86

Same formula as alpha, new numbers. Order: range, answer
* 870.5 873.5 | 2.43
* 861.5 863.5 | 2.46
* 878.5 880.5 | 2.5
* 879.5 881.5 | 2.54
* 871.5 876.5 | 2.42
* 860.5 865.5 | 2.49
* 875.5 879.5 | 2.41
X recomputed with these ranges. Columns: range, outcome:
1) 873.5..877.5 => 2.342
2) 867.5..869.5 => 2.52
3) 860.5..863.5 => 2.361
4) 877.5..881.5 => 2.452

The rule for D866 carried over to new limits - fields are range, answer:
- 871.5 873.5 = 2.362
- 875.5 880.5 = 2.533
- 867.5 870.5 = 2.673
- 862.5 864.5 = 2.522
